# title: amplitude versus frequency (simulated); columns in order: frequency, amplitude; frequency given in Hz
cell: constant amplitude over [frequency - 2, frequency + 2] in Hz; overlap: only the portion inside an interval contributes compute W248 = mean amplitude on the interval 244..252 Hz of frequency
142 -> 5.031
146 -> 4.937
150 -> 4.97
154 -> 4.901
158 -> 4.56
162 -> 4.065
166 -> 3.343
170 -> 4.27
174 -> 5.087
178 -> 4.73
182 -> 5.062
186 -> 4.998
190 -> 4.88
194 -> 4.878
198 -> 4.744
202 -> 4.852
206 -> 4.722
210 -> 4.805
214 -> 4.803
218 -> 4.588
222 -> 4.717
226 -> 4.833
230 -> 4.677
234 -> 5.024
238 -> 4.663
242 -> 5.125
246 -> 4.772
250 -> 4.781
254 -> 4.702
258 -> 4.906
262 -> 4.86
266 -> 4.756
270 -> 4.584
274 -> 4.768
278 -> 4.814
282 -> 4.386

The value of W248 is 4.78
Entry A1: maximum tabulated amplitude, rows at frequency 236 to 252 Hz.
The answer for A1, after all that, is 5.125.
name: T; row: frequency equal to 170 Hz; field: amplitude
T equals 4.27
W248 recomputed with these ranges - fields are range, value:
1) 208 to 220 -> 4.73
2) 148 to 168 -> 4.37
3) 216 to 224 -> 4.65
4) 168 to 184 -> 4.79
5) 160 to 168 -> 3.7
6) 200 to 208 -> 4.79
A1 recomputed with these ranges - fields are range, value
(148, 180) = 5.087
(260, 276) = 4.86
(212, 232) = 4.833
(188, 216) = 4.88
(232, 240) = 5.024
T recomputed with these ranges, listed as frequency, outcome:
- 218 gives 4.588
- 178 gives 4.73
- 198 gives 4.744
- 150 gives 4.97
